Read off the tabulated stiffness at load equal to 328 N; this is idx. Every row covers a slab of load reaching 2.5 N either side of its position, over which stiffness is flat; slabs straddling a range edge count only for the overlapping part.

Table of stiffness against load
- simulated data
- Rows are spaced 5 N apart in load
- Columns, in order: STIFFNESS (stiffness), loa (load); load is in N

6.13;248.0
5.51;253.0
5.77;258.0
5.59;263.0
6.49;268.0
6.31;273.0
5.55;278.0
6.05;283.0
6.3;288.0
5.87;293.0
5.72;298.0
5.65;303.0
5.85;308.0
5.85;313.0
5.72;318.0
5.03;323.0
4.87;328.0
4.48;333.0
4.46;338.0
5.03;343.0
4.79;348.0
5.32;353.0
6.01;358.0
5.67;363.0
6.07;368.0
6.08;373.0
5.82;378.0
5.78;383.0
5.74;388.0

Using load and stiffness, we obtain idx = 4.87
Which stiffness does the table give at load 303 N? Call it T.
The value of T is 5.65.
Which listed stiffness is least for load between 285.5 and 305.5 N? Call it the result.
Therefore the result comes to 5.65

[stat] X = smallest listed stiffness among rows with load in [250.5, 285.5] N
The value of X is 5.51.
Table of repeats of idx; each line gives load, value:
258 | 5.77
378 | 5.82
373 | 6.08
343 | 5.03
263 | 5.59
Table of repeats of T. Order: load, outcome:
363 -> 5.67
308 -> 5.85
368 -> 6.07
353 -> 5.32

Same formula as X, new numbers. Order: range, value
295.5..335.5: 4.48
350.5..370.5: 5.32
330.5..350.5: 4.46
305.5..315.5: 5.85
